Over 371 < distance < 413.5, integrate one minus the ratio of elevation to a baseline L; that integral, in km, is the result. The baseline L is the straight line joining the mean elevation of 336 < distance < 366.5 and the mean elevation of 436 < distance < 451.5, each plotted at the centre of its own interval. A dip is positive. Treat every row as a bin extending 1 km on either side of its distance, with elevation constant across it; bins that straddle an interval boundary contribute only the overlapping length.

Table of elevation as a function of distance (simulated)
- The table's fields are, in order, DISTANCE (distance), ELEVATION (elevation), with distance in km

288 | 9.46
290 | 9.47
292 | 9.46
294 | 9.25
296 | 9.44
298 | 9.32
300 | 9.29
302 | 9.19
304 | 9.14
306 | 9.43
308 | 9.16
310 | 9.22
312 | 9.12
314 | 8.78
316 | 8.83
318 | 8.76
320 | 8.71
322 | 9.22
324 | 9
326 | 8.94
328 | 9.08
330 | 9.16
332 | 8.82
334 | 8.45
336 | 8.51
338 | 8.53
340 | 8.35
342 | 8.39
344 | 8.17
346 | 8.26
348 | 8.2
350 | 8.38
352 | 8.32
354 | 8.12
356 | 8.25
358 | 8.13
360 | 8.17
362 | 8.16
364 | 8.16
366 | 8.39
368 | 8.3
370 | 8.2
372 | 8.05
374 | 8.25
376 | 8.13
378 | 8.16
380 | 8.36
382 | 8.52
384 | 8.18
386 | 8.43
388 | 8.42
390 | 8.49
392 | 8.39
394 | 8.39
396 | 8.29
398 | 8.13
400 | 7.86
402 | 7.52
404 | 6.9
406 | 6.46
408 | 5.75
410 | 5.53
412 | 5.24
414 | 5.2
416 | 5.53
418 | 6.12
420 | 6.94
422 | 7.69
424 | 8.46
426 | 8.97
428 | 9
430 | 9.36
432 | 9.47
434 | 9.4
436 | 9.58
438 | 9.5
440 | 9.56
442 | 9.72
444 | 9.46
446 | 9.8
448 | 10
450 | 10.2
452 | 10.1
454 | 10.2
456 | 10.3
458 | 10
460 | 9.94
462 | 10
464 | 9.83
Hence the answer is 5.9 km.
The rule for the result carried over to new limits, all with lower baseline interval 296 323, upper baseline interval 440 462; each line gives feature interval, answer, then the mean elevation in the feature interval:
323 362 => 3.4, 8.48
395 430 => 9.4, 7.1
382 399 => 2.2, 8.35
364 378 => 1.9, 8.21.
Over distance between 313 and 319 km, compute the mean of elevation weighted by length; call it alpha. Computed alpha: 8.79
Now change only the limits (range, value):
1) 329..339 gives 8.69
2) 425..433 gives 9.2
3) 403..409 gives 6.37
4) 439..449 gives 9.71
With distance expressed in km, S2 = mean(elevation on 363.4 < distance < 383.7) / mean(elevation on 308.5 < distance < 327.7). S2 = 0.9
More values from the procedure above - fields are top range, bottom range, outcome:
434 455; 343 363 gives 1.19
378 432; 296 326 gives 0.83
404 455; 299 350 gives 0.94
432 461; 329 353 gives 1.16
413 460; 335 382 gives 1.08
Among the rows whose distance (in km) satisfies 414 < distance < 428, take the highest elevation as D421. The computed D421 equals 9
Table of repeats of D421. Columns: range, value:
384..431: 9.36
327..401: 9.16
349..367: 8.39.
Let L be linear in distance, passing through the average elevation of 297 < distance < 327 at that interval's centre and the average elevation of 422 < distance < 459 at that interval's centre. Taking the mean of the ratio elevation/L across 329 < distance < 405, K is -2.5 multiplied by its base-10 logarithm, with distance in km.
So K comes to 0.13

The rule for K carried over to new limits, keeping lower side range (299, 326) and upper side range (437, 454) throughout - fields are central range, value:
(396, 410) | 0.33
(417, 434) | 0.17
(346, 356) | 0.13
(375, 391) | 0.14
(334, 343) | 0.09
